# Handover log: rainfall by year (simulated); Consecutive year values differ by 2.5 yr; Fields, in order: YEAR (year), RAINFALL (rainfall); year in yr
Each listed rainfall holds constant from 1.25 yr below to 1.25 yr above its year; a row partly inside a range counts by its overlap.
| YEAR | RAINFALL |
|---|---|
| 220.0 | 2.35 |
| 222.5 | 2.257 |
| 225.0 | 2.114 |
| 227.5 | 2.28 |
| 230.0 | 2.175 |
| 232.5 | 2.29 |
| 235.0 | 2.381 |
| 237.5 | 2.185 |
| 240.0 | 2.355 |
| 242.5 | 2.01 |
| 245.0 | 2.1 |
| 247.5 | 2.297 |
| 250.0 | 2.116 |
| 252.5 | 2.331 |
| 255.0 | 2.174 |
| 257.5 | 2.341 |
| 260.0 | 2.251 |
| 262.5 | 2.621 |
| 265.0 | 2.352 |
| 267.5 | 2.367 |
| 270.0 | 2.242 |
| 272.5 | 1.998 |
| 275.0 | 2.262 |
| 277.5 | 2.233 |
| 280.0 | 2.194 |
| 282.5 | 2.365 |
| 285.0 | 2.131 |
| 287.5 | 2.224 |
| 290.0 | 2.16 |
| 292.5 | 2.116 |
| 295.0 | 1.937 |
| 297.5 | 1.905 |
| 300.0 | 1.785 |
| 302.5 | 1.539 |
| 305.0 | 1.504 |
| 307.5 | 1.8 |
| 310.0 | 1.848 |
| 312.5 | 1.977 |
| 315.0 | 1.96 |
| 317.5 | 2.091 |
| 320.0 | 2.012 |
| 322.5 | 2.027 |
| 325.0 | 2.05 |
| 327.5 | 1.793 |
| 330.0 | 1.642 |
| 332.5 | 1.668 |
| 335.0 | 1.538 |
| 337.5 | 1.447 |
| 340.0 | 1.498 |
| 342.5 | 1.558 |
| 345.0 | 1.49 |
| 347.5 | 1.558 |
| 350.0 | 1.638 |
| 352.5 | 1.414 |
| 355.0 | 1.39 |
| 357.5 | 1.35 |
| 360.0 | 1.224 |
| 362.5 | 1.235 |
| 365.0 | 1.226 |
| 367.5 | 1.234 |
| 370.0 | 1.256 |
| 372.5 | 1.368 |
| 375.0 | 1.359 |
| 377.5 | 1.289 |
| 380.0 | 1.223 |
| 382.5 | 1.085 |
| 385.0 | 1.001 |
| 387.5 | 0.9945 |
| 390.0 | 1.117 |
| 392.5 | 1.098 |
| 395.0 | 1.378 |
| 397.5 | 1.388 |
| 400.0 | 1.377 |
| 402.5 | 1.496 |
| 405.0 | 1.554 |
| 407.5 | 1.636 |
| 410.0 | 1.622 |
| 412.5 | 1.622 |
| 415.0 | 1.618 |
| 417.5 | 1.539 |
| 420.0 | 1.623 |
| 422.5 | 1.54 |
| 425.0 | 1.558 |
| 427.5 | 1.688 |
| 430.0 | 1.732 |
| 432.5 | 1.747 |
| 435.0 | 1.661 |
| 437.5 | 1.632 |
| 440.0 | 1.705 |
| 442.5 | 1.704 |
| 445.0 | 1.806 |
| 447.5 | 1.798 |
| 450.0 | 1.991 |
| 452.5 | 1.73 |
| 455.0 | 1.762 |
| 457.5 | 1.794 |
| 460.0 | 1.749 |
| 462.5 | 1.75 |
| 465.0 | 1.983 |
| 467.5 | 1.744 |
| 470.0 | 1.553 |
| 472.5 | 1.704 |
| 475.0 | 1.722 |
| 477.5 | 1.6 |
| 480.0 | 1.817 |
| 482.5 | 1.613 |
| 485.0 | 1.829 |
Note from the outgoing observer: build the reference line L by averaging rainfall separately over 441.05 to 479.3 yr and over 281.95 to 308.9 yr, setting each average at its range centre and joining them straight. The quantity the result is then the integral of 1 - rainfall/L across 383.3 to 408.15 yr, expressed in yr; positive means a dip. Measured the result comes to 7.3 yr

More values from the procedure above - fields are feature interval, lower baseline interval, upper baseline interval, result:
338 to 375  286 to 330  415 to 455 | 9.0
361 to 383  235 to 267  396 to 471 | 7.2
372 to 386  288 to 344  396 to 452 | 4.1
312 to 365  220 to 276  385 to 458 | 7.6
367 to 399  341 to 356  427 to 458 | 7.6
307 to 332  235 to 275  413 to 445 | 1.4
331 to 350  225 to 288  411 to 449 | 4.1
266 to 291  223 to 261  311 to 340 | -2.1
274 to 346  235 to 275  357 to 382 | -4.3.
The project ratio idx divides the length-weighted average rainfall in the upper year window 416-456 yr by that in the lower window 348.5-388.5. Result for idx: 1.3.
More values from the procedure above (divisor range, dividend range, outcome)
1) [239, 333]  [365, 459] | 0.72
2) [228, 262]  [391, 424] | 0.67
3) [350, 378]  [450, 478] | 1.33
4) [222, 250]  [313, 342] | 0.81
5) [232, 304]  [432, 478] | 0.80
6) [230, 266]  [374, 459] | 0.67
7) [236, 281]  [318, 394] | 0.64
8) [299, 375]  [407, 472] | 1.07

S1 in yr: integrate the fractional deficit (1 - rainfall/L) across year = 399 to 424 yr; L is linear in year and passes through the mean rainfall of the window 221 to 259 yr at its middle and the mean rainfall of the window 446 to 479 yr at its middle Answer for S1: 4.1 yr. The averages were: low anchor 2.23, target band 1.56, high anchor 1.76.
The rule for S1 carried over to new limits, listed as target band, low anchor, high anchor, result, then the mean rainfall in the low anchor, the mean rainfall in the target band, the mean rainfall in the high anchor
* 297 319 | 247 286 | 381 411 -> 1.50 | 2.27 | 1.82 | 1.31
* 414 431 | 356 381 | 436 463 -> -0.10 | 1.28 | 1.61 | 1.77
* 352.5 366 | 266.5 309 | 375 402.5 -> 1.49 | 2.04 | 1.3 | 1.22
